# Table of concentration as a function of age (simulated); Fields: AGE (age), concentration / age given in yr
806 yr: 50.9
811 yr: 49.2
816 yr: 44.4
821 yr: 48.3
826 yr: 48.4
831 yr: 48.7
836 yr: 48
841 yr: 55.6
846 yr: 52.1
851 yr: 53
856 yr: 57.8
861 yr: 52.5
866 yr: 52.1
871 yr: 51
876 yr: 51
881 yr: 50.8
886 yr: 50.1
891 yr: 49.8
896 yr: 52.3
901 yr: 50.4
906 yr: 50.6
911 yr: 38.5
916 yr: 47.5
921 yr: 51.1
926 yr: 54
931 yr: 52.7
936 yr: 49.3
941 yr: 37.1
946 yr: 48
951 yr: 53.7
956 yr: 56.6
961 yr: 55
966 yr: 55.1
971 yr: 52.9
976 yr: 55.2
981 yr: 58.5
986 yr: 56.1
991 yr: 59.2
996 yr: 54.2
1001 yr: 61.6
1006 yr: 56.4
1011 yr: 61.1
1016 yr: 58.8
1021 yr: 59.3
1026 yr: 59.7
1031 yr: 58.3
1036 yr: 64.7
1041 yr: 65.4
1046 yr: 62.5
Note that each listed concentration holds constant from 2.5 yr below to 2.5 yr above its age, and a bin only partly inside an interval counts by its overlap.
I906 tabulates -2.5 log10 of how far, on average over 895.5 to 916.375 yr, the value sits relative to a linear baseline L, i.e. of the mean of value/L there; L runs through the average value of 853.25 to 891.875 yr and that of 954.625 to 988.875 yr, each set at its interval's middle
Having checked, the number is 0.124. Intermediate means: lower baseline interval 52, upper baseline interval 55.6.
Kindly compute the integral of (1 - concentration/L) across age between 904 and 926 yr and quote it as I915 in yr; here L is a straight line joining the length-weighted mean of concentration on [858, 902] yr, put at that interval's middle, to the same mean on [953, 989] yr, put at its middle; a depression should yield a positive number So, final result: 2.2 yr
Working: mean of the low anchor 51.2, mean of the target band 47.6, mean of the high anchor 55.7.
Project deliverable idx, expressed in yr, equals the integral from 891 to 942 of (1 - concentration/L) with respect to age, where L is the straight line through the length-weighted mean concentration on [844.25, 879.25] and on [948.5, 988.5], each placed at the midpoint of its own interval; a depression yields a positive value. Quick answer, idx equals 5.0 yr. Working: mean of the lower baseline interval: 52.8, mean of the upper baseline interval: 55.4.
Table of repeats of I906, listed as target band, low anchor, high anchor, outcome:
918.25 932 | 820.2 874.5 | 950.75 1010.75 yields 0.04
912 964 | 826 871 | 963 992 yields 0.10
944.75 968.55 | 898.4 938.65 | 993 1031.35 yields -0.02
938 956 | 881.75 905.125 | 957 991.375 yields 0.14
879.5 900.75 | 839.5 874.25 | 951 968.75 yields 0.07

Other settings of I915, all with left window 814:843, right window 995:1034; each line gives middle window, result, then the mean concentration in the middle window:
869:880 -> 0.1 yr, 51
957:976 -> 0.6 yr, 54.6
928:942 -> 1.8 yr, 47.6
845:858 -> -1.1 yr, 54.4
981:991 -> 0.0 yr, 57.5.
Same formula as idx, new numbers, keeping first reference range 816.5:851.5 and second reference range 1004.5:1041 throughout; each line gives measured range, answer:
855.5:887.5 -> 0.1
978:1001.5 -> 0.4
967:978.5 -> 0.7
